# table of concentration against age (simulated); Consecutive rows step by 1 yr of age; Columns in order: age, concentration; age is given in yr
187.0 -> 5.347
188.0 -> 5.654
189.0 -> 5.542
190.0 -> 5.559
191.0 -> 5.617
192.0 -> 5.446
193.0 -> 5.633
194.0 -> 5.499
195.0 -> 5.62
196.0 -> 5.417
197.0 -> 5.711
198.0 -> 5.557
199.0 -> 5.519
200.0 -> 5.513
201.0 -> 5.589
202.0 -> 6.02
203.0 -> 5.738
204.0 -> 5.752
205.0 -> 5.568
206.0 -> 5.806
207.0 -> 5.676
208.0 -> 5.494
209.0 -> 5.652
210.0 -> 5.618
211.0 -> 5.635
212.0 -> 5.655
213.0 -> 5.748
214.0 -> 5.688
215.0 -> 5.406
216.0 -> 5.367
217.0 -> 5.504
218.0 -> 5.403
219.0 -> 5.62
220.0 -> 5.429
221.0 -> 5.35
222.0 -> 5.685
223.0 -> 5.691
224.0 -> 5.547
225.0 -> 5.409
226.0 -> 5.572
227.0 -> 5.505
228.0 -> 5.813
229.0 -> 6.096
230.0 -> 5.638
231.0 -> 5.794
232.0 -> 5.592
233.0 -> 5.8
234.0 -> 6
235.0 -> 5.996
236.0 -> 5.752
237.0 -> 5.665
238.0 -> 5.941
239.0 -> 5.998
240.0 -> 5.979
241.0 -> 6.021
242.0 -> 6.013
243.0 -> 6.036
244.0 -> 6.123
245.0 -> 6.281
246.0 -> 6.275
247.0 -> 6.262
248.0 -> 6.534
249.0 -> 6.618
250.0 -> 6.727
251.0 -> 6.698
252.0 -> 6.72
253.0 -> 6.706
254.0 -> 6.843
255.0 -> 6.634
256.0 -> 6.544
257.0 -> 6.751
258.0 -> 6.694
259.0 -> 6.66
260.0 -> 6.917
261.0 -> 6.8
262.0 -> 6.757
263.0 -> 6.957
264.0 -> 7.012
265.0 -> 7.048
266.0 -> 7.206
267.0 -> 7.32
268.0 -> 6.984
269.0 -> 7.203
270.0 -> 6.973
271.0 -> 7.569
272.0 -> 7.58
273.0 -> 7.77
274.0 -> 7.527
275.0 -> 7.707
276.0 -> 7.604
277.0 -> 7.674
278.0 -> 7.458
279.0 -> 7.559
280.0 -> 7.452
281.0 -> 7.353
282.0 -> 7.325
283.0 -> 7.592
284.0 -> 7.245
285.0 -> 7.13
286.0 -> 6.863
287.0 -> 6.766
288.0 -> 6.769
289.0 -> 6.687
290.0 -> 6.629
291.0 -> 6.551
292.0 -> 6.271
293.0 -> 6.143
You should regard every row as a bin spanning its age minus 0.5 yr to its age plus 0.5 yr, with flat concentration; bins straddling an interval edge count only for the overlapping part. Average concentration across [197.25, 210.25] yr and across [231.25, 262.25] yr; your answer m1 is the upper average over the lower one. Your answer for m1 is 1.12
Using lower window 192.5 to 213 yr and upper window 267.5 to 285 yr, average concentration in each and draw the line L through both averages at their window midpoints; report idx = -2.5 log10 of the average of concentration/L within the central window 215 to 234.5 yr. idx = 0.10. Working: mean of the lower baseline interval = 5.64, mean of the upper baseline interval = 7.44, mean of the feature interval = 5.62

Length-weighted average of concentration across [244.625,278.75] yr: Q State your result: 6.98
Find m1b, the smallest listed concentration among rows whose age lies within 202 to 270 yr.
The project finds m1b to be 5.35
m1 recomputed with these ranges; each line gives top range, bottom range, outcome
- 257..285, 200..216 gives 1.28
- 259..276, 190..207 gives 1.28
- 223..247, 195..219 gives 1.05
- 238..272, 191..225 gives 1.19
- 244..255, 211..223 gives 1.18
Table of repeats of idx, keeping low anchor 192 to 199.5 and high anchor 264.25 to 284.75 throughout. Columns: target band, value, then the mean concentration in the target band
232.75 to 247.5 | 0.10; 6.01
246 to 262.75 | 0.04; 6.67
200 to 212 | 0.02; 5.68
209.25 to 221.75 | 0.09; 5.54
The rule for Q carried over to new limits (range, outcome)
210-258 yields 5.96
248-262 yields 6.71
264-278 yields 7.39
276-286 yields 7.4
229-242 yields 5.86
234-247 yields 6.02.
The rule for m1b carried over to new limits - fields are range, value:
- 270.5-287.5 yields 6.766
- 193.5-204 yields 5.417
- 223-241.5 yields 5.409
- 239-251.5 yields 5.979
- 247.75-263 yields 6.534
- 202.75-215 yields 5.406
